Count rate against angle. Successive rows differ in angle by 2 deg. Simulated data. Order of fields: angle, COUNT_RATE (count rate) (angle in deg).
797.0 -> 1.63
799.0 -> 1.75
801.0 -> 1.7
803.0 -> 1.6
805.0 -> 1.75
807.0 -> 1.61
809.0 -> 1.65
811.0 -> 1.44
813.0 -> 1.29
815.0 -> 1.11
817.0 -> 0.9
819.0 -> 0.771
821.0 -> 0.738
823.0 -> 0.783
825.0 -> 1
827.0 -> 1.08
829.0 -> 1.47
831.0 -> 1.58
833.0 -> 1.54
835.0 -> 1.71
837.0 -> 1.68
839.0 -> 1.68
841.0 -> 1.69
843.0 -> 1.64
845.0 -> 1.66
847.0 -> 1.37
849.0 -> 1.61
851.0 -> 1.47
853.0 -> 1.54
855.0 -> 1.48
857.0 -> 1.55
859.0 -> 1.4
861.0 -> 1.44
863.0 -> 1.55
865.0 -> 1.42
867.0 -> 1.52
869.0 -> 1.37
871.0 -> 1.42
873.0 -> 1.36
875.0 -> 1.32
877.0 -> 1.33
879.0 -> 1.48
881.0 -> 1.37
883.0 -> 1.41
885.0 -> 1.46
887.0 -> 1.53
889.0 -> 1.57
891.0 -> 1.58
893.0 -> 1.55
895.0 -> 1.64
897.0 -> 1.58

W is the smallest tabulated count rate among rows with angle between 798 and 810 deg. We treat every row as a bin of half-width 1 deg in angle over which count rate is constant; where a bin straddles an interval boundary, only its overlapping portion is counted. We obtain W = 1.6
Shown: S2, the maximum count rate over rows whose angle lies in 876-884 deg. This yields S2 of 1.48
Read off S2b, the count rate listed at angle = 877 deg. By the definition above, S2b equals 1.33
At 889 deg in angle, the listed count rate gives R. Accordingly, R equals 1.57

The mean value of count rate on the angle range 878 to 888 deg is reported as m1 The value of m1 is 1.45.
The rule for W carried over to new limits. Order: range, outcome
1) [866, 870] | 1.37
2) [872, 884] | 1.32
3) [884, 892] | 1.46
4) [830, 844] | 1.54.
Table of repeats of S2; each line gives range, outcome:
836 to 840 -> 1.68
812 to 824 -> 1.29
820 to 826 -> 1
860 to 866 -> 1.55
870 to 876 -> 1.42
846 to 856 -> 1.61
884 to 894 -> 1.58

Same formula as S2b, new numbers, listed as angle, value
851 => 1.47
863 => 1.55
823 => 0.783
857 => 1.55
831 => 1.58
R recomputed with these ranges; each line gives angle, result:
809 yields 1.65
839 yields 1.68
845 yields 1.66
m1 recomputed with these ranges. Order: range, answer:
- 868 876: 1.37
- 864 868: 1.47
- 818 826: 0.823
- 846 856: 1.49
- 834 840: 1.69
